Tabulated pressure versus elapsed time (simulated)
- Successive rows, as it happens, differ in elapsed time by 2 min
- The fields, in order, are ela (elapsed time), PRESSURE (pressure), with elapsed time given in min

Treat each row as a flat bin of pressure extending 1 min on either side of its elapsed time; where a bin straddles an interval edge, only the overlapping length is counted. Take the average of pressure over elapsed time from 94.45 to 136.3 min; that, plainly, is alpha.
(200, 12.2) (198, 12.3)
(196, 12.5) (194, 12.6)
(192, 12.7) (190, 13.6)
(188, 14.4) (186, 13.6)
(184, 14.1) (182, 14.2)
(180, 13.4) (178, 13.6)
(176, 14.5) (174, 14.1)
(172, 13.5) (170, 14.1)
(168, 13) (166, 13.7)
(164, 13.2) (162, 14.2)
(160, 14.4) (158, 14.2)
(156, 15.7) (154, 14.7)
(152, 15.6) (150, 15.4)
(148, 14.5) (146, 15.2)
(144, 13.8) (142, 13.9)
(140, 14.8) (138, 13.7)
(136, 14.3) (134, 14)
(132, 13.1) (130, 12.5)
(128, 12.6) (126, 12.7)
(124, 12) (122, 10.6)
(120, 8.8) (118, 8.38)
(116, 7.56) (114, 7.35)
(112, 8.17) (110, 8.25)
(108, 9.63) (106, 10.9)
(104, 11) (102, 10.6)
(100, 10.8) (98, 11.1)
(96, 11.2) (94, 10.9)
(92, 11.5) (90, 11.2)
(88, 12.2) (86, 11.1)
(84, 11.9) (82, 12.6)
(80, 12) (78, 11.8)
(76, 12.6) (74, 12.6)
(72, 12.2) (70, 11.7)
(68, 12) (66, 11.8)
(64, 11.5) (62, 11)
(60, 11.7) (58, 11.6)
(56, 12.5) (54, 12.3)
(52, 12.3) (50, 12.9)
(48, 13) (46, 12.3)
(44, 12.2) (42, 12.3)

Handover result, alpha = 10.7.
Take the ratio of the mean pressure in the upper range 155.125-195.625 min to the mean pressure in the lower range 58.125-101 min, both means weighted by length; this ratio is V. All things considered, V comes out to 1.18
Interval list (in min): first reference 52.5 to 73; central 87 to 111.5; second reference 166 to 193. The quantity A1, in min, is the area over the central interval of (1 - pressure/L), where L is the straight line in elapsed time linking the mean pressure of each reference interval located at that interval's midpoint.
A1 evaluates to 3.4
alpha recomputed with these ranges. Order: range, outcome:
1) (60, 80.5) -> 11.9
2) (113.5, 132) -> 10.5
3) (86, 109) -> 11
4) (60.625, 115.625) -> 11.1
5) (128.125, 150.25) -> 14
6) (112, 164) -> 12.9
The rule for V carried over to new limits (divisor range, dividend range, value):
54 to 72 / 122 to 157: 1.18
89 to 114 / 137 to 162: 1.42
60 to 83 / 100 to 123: 0.77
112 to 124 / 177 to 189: 1.58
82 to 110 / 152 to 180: 1.28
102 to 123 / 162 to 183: 1.51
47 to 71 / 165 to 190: 1.15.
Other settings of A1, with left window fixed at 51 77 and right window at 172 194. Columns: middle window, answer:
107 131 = 5.5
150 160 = -1.3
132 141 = -0.7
